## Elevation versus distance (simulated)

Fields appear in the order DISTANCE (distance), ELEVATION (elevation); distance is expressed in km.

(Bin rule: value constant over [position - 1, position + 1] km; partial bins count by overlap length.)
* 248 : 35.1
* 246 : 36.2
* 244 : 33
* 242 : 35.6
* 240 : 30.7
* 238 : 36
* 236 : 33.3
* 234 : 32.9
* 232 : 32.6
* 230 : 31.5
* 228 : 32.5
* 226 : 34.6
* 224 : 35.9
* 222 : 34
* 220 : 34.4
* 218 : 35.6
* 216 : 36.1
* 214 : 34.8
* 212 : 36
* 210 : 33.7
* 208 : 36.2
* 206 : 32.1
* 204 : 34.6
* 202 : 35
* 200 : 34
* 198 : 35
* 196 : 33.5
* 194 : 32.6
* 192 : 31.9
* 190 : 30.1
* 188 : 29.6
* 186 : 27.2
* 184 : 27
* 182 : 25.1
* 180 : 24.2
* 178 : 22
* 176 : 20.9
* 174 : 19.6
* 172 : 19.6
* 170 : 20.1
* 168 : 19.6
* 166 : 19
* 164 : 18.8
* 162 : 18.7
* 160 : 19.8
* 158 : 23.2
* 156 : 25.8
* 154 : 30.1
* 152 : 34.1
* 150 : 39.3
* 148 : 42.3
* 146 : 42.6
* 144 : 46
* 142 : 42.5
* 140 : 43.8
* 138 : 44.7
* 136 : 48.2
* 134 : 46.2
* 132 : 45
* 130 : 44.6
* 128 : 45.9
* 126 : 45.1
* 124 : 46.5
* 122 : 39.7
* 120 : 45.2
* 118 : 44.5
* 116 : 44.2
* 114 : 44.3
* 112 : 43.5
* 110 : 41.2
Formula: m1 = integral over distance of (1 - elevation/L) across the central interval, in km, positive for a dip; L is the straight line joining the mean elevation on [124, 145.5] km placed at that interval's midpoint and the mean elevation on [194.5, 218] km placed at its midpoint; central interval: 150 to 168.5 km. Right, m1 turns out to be 7.8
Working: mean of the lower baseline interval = 45.2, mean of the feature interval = 24.2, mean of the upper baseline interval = 34.6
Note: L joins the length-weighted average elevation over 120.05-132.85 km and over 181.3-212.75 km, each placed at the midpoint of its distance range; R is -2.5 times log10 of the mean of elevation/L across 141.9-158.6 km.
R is 0.12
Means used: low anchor 44.5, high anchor 32.1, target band 36.2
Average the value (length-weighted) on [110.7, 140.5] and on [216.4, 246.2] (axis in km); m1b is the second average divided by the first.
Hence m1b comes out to 0.76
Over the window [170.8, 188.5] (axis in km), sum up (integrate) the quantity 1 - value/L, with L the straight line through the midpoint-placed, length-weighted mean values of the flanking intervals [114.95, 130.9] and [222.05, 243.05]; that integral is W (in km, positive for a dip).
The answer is 6.9 km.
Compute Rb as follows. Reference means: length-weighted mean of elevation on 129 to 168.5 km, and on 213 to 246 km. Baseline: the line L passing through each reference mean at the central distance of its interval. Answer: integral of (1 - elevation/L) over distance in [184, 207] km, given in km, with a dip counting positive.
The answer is 1.5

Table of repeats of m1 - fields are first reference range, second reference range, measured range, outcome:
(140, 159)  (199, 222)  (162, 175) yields 6.00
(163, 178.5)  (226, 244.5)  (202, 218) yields -3.93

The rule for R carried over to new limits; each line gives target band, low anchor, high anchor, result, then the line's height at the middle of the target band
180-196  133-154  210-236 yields 0.28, 37.8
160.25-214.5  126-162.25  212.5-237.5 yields 0.29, 36.2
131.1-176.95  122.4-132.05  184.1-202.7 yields 0.26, 39.7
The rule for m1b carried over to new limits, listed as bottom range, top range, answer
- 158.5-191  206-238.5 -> 1.52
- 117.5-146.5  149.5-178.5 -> 0.52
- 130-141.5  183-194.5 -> 0.65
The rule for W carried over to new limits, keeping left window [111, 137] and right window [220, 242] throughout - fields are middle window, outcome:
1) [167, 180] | 6.2 km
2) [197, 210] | 0.7 km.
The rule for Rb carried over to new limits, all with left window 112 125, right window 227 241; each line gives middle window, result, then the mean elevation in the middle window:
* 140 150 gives -0.4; 43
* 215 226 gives -0.3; 35.1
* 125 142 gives -1.1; 45.3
